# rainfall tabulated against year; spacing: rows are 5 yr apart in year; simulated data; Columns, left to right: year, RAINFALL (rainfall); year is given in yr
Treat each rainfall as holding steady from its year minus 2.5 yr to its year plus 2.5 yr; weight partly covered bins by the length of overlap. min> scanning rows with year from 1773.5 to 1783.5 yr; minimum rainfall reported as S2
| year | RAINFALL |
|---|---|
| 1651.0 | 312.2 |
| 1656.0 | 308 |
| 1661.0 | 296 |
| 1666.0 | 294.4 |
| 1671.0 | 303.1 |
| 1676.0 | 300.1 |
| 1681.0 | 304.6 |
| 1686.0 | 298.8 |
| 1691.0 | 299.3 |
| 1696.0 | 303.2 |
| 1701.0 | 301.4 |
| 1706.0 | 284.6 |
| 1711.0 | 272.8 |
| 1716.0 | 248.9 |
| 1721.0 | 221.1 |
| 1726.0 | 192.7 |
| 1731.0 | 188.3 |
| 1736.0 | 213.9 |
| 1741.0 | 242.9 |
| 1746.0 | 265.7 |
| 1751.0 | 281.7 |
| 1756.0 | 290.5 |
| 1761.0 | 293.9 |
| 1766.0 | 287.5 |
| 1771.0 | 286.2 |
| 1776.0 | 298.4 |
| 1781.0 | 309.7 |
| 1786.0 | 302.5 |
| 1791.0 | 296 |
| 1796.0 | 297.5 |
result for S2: 298.4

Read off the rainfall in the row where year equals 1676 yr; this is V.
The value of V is 300.1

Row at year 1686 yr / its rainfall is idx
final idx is 298.8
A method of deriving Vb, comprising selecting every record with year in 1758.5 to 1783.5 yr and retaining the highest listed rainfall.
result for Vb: 309.7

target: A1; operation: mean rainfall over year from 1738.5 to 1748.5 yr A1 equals 254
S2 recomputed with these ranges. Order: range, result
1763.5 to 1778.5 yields 286.2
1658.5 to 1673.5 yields 294.4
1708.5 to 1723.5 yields 221.1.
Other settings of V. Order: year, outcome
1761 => 293.9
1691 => 299.3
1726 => 192.7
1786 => 302.5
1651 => 312.2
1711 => 272.8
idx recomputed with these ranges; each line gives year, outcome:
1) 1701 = 301.4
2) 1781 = 309.7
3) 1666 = 294.4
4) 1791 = 296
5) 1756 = 290.5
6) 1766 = 287.5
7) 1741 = 242.9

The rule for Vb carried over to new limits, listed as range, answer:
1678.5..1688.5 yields 304.6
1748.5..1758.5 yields 290.5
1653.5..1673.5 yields 308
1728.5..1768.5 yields 293.9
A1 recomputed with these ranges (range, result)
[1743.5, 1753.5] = 274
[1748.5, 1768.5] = 288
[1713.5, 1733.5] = 213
